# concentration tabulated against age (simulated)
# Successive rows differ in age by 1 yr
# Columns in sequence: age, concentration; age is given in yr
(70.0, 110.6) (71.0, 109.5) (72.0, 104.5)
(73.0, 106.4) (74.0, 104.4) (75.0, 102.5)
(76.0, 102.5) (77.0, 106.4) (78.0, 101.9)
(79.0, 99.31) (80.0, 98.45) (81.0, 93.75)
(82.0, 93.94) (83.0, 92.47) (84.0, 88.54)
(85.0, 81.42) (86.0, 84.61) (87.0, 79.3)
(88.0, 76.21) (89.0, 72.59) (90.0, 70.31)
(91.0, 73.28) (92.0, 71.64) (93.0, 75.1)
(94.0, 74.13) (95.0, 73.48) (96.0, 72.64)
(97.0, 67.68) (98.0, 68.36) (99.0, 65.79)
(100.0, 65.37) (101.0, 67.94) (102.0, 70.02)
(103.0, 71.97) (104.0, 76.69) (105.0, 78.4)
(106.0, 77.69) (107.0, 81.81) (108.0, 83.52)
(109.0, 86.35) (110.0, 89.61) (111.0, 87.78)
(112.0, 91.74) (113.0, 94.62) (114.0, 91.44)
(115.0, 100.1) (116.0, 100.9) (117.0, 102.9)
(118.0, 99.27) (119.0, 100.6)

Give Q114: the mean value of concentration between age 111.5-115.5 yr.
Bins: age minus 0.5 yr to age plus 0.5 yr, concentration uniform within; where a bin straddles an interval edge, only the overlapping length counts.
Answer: 94.5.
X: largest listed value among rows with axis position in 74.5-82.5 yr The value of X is 106.4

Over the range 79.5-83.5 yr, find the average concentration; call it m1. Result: 94.7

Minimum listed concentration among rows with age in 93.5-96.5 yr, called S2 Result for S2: 72.64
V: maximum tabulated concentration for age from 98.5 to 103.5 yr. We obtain 71.97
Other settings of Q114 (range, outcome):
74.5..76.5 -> 102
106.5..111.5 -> 85.8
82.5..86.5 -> 86.8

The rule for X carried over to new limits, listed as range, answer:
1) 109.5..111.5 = 89.61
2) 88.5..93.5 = 75.1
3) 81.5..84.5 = 93.94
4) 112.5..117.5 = 102.9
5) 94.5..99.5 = 73.48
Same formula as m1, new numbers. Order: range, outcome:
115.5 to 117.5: 102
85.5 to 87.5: 82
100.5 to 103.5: 70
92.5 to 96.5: 73.8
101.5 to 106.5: 75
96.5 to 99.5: 67.3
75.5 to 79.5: 103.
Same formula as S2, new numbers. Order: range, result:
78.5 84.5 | 88.54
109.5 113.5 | 87.78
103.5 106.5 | 76.69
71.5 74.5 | 104.4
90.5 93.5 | 71.64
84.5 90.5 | 70.31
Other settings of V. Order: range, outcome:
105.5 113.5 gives 94.62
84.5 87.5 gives 84.61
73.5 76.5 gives 104.4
